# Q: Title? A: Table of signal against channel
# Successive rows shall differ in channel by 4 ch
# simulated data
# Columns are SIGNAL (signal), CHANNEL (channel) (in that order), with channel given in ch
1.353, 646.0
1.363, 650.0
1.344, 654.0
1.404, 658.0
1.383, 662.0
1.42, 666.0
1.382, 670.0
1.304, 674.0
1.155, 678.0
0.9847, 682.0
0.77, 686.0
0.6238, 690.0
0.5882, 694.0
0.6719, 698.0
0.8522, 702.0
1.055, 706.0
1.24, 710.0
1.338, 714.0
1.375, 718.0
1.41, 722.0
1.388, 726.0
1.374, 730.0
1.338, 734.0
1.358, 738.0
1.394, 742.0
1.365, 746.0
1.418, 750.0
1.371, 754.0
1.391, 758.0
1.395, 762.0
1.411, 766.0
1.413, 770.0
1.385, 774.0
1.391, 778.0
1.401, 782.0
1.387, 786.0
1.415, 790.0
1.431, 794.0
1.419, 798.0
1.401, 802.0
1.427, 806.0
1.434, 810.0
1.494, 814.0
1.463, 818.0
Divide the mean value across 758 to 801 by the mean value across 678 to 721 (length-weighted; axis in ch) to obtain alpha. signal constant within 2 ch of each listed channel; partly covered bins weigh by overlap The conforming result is 1.45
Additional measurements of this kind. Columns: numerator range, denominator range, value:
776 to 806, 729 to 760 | 1.02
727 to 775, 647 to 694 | 1.18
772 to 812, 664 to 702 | 1.44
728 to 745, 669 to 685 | 1.17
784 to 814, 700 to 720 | 1.21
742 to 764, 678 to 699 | 1.80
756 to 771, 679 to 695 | 1.80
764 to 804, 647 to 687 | 1.11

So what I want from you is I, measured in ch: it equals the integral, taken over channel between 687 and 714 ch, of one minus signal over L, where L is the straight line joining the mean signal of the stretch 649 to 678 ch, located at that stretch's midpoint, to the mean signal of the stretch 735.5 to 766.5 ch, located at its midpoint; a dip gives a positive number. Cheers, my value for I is 9.8 ch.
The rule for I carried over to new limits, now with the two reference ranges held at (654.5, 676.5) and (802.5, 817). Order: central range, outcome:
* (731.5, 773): 0.9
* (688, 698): 5.5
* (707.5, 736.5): 1.1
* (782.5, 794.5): 0.2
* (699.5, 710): 3.0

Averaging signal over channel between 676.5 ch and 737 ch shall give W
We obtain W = 1.08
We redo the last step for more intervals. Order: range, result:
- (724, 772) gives 1.38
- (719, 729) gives 1.39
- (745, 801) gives 1.4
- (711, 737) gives 1.36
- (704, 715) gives 1.2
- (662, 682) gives 1.29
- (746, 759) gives 1.39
